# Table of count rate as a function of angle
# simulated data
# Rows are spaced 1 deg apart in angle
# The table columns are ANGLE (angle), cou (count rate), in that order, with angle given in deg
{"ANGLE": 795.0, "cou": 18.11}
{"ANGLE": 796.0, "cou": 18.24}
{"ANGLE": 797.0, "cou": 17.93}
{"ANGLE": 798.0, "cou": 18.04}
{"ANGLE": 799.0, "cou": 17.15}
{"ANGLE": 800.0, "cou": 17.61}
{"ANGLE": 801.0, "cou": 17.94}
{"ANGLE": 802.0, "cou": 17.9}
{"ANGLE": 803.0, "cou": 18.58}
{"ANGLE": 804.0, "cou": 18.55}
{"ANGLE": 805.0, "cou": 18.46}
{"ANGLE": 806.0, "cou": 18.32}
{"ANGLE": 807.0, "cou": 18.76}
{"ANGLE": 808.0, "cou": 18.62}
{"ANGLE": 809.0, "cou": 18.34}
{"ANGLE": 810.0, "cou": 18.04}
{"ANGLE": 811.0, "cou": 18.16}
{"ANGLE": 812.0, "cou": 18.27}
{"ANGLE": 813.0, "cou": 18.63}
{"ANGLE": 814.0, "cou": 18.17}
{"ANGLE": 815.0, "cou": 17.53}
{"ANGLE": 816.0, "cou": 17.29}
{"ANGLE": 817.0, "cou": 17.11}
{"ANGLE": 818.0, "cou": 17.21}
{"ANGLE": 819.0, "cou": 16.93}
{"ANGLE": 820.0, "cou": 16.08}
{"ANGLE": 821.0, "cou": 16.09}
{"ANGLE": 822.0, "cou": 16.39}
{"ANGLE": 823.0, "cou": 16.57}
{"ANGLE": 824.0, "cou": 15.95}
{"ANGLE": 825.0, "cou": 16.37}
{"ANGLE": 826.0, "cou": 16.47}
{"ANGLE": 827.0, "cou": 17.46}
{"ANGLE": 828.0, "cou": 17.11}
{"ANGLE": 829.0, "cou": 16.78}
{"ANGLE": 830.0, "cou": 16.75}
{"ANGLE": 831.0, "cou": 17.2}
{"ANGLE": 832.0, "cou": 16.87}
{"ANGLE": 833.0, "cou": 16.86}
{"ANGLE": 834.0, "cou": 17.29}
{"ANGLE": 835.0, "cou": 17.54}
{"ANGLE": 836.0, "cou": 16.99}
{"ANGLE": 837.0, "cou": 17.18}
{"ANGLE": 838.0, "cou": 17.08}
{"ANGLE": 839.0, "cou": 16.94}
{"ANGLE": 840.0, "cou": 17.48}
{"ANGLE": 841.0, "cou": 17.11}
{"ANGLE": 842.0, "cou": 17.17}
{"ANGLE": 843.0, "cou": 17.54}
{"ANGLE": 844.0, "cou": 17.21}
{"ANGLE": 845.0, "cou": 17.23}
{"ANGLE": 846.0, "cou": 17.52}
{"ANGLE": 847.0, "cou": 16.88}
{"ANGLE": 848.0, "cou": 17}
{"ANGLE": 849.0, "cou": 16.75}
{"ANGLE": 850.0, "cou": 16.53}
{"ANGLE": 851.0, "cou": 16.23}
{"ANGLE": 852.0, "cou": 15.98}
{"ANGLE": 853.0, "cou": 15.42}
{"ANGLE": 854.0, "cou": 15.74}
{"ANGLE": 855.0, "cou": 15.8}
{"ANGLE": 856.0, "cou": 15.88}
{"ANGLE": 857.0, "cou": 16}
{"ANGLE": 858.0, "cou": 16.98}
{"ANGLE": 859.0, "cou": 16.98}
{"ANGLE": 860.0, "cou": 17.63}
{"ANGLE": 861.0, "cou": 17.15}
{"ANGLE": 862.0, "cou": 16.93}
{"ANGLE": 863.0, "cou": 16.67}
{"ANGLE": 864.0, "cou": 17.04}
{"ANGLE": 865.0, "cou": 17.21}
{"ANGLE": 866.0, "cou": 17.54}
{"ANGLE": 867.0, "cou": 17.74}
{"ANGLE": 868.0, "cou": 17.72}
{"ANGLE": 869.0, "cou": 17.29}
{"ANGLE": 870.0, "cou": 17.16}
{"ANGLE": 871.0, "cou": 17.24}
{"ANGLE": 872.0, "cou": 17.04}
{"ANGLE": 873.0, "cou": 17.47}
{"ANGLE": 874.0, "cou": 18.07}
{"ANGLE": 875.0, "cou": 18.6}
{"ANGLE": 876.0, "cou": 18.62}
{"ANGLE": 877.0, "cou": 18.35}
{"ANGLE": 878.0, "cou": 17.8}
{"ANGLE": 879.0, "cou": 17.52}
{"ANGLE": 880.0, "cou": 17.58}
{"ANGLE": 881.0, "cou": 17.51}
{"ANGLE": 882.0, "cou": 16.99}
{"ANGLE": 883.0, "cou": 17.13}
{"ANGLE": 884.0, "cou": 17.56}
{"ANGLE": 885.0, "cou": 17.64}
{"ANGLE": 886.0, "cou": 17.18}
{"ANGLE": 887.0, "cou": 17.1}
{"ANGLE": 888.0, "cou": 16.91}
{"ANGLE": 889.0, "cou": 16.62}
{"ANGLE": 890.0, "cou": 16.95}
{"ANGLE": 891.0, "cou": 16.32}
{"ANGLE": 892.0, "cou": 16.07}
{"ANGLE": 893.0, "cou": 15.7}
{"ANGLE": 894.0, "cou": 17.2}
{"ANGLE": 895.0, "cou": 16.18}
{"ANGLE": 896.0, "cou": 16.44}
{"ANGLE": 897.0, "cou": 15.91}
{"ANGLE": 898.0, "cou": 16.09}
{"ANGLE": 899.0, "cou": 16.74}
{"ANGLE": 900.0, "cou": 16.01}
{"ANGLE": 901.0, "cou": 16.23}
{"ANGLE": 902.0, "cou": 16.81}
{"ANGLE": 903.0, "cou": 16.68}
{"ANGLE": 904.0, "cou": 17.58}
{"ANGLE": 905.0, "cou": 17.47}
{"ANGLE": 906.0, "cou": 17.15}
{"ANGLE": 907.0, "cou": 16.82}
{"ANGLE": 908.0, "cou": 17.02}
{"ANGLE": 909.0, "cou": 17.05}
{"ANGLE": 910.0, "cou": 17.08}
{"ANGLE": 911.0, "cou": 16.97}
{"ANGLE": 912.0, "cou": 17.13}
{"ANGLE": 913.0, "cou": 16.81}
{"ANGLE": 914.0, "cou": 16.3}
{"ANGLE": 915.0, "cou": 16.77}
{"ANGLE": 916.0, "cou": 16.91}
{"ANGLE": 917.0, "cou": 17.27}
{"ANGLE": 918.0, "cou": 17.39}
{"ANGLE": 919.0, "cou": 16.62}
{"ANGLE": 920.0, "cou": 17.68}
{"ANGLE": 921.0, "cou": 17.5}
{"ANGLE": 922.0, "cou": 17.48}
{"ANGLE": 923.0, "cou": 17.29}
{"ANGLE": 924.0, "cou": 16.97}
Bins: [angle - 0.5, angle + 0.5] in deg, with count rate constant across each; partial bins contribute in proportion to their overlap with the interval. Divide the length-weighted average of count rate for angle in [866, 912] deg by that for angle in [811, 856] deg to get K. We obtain 1.01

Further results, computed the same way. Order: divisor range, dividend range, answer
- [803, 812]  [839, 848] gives 0.94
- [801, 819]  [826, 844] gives 0.95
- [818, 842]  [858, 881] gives 1.04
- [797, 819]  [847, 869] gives 0.93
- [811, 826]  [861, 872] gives 1.01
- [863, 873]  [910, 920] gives 0.98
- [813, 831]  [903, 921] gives 1.01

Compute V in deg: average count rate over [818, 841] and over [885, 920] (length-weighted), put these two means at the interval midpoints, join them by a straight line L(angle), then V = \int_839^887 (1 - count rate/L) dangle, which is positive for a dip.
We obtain -0.9 deg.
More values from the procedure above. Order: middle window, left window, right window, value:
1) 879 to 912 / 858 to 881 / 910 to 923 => 0.8 deg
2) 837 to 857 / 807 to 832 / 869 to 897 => 0.6 deg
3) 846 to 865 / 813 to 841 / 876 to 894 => 0.5 deg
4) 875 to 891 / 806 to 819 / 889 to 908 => -0.6 deg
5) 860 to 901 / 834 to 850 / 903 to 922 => 0.0 deg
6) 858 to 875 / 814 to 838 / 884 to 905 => -0.6 deg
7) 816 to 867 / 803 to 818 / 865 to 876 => 3.0 deg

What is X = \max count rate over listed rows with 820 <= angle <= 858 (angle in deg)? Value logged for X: 17.54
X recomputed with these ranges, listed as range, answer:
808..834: 18.63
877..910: 18.35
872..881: 18.62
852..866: 17.63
